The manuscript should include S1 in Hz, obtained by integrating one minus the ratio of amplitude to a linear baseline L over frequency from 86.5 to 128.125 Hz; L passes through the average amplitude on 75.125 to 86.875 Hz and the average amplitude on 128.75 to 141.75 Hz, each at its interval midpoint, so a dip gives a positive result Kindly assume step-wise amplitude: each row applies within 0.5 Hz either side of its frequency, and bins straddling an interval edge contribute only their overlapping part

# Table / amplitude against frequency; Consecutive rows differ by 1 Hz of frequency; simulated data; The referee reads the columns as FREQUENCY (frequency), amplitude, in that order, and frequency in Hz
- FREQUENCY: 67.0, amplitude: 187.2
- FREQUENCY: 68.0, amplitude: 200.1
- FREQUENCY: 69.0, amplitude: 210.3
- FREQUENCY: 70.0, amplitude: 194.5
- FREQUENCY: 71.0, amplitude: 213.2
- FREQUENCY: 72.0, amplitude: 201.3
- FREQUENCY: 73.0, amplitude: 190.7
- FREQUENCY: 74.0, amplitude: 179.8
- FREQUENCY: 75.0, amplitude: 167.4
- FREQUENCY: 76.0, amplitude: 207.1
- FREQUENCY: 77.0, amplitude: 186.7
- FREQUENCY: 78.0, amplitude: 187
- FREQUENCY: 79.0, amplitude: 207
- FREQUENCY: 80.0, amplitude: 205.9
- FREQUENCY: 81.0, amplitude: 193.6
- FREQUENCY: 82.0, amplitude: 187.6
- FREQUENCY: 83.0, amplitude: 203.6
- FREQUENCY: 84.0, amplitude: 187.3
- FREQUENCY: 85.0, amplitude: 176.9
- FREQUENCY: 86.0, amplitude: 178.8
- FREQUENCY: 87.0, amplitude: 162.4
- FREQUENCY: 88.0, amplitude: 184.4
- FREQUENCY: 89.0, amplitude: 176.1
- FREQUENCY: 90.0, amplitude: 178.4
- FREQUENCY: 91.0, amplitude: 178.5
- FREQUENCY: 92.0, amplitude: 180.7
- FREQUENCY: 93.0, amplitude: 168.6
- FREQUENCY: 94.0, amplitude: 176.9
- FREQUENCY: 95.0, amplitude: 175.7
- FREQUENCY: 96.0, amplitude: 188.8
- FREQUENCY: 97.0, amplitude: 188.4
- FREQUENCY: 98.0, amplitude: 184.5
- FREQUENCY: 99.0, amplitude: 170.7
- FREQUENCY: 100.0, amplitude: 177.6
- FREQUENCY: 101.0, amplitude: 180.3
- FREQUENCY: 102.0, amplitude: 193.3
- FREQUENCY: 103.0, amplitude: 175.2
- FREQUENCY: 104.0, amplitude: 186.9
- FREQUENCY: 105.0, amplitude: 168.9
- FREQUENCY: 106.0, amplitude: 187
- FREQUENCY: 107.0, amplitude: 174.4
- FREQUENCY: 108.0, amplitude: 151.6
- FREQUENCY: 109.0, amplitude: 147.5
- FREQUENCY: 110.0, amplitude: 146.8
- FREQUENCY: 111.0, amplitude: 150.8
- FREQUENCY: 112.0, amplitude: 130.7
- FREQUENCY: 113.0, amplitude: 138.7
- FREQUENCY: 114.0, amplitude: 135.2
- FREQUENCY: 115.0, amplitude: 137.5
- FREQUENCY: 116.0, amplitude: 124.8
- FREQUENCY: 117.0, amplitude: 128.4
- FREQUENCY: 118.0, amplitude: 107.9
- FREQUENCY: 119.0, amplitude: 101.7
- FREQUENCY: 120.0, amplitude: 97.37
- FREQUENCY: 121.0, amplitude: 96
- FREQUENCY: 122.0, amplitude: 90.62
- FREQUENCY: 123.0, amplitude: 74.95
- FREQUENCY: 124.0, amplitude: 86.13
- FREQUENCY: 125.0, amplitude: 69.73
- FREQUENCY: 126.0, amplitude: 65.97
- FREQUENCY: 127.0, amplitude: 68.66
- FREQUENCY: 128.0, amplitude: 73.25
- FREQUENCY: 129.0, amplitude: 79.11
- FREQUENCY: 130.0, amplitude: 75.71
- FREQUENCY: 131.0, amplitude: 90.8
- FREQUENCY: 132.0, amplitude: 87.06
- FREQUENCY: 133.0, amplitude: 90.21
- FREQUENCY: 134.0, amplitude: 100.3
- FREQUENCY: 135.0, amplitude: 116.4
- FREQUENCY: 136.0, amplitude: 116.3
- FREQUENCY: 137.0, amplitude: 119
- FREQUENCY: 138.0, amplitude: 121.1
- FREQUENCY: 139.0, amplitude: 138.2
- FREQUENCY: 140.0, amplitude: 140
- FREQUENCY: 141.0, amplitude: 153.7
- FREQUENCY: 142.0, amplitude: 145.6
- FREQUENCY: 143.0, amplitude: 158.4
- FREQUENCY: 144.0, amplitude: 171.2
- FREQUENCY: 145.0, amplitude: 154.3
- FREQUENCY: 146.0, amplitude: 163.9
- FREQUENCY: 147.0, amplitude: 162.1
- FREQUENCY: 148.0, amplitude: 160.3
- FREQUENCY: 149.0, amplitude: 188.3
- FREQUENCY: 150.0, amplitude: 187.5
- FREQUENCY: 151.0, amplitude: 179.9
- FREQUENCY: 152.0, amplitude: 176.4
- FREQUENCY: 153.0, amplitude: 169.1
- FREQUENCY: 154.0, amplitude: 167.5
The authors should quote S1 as 2.5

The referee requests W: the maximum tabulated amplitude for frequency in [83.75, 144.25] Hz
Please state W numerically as 193.3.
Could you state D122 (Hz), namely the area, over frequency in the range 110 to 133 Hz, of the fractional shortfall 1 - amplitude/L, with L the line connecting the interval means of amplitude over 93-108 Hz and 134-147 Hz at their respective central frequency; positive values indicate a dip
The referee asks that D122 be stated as 8.5 Hz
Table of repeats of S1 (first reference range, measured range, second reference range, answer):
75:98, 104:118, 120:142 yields -1.0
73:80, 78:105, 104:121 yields -2.3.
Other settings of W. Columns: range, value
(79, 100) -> 207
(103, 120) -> 187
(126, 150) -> 188.3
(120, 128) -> 97.37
